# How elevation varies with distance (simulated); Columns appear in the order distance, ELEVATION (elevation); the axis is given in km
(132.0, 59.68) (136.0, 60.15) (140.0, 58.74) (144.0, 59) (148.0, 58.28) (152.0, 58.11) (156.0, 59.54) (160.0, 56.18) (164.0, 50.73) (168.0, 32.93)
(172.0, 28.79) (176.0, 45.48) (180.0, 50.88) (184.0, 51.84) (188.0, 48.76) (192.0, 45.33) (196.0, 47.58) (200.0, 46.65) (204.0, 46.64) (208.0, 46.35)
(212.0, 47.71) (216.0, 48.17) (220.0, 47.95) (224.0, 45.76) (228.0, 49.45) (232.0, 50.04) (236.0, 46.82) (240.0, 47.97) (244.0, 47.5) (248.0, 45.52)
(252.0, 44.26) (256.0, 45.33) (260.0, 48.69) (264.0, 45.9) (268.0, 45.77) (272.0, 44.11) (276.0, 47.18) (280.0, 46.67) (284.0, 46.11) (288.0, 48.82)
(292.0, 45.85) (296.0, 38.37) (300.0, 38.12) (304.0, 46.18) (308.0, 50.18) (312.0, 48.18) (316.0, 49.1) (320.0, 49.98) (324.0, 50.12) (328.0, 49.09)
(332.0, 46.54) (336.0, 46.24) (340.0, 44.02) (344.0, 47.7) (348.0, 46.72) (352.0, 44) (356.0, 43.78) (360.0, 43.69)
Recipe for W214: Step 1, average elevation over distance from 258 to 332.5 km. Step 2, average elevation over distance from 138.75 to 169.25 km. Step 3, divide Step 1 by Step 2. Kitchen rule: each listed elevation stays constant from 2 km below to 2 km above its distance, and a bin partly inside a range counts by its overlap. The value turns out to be 0.85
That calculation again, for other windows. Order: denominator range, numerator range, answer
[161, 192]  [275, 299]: 1.01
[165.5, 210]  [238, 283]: 1.03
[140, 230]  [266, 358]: 0.94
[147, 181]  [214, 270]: 0.97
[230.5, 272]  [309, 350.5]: 1.03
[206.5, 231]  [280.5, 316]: 0.95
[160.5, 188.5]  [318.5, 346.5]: 1.07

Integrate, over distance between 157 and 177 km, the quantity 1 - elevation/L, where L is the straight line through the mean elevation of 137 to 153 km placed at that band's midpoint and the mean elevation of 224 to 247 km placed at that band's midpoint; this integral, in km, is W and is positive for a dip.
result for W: 4.5 km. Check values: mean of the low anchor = 58.7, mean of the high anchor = 48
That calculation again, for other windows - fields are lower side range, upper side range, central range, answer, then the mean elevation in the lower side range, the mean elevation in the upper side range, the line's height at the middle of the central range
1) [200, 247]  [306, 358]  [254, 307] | 2.5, 47.6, 47.4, 47.5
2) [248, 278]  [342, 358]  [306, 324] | -1.5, 45.9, 45.6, 45.7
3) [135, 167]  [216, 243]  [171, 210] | 4.5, 56.7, 48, 52.3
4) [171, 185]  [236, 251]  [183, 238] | -2.3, 44.8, 46.8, 45.8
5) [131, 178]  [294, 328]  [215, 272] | 2.3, 52.1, 46.4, 48.9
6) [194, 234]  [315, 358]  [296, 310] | 1.0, 47.6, 47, 47.2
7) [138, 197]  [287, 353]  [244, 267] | 0.9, 50.2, 46.4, 48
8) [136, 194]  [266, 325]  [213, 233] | 0.2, 50.7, 46.3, 48.7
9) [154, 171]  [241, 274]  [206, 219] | -0.1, 48.6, 45.9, 47.2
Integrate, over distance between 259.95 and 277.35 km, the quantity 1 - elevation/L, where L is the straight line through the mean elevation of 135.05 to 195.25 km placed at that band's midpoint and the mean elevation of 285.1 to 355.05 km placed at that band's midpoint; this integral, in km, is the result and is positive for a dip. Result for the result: 0.65 km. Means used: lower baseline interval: 50.8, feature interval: 46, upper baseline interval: 46.4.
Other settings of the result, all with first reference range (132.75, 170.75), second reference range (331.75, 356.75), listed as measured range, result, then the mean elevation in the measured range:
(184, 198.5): 1.33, 47.8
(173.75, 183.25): 0.91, 48.2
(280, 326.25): 0.96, 46.5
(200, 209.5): 1.01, 46.5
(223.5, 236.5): 0.63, 48.4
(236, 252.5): 1.20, 46.6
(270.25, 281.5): 0.64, 46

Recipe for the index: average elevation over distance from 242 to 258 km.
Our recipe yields 45.7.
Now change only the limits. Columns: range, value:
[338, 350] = 46.1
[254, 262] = 47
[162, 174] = 37.5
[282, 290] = 47.5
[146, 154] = 58.2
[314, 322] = 49.5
